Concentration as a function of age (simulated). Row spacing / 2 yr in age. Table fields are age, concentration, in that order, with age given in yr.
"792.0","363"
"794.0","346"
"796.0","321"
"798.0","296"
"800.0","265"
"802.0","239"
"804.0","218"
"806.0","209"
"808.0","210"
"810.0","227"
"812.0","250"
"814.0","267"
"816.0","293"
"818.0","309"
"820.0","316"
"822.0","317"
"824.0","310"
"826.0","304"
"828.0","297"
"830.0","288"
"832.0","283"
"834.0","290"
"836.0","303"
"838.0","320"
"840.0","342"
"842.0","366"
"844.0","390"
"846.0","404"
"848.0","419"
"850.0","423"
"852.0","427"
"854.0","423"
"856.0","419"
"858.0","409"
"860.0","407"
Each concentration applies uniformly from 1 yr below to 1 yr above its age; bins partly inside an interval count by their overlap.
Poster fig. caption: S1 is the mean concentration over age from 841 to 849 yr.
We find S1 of 395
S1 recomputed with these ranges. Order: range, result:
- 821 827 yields 310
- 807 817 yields 249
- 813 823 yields 300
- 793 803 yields 293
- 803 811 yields 216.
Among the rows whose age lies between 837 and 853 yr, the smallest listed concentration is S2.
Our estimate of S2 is 320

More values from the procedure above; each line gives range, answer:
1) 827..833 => 283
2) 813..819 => 267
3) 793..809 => 209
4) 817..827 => 304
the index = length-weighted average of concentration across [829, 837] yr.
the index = 291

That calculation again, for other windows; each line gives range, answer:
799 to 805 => 241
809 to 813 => 238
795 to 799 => 308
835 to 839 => 312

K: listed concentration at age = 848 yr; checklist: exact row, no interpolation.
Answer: 419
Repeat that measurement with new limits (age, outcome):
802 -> 239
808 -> 210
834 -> 290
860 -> 407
